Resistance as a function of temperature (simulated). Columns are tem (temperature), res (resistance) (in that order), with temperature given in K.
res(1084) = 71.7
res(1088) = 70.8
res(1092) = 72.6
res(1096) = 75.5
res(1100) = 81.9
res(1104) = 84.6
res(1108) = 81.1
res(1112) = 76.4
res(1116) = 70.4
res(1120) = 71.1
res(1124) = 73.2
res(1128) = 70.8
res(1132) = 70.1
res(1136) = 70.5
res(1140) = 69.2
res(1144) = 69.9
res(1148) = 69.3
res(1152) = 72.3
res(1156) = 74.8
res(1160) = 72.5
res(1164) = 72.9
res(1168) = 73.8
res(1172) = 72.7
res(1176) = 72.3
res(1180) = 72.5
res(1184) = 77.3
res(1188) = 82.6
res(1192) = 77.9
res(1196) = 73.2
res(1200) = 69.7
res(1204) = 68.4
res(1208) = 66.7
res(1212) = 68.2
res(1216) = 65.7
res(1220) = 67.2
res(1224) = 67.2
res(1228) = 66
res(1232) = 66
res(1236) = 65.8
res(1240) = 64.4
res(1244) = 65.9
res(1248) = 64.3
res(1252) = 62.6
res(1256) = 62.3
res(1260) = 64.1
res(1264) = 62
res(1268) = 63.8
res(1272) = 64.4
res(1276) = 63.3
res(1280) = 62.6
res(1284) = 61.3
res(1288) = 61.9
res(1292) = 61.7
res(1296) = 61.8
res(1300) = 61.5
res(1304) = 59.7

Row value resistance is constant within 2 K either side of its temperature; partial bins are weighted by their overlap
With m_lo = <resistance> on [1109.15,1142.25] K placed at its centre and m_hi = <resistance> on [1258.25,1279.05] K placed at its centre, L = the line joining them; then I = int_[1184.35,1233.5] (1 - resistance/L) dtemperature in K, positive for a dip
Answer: -2.38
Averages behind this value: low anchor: 71.7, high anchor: 63.5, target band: 70.2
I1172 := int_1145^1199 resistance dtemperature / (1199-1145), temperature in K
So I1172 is 74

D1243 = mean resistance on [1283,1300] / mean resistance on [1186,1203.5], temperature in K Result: 0.82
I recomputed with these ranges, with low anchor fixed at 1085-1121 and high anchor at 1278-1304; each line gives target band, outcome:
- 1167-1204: -2.45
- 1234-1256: 0.26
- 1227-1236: 0.03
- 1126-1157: 1.00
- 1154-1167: -0.32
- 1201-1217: 0.10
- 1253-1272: 0.19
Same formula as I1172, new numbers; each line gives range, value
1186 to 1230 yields 70.3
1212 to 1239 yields 66.4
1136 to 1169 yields 71.7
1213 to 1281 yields 64.6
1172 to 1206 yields 74.1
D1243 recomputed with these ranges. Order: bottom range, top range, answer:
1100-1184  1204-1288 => 0.88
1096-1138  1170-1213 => 0.97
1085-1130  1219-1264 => 0.86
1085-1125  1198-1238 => 0.89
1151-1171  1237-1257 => 0.87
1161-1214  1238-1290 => 0.87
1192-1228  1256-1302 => 0.91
